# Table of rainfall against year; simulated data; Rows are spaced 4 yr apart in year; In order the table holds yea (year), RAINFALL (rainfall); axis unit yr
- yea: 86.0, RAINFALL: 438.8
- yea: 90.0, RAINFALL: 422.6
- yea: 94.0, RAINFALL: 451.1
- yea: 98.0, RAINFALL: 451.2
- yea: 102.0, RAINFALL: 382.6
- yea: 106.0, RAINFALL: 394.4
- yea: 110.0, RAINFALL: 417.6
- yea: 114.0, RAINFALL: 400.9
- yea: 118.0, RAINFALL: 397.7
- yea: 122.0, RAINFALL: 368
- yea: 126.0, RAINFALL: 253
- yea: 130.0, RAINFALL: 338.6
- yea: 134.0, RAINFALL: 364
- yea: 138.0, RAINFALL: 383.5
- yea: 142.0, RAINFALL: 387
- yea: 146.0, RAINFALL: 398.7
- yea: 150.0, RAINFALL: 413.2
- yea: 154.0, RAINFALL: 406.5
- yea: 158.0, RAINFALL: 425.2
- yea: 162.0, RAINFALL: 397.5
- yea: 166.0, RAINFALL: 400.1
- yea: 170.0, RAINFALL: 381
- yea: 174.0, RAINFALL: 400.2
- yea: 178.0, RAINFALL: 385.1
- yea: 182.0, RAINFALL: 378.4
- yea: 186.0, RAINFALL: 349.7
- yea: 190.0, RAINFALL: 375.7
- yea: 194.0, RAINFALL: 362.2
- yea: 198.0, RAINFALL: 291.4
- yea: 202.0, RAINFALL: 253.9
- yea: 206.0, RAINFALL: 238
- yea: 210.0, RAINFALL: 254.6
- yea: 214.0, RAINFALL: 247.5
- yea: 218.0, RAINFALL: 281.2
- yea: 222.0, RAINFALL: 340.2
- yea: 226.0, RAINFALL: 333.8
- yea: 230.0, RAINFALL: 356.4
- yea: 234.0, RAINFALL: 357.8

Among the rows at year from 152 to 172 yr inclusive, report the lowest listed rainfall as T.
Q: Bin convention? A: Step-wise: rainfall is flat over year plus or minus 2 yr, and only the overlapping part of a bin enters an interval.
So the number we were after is 381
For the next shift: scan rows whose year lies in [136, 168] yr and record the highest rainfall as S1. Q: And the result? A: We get 425.2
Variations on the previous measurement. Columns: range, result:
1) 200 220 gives 281.2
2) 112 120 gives 400.9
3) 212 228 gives 340.2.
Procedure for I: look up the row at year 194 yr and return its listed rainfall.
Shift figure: 362.2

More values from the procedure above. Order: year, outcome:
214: 247.5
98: 451.2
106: 394.4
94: 451.1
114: 400.9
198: 291.4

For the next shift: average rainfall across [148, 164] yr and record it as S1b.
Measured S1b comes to 411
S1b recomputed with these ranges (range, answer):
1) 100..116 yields 399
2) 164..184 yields 389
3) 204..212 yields 246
